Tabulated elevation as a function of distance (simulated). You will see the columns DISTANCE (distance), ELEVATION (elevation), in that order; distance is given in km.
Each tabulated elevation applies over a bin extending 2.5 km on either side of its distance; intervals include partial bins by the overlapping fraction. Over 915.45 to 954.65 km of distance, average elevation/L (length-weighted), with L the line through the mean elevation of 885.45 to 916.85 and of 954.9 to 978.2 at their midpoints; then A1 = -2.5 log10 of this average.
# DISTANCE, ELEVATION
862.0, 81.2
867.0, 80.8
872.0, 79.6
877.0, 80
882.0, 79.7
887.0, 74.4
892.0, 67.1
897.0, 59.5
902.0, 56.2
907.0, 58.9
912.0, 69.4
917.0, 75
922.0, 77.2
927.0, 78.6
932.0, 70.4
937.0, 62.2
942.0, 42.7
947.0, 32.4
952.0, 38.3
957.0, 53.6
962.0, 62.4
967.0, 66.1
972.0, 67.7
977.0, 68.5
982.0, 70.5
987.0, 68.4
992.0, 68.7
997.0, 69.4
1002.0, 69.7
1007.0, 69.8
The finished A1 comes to 0.09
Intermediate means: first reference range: 64.7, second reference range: 63.6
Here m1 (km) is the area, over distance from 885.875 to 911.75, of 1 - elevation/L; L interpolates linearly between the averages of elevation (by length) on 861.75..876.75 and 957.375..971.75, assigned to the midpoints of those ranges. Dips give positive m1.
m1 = 4.1 km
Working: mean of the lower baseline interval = 80.4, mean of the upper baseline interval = 63.2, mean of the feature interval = 63.2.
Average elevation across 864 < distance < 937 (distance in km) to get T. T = 71.6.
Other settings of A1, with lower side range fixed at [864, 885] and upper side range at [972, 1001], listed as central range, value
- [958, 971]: 0.12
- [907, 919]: 0.10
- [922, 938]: 0.03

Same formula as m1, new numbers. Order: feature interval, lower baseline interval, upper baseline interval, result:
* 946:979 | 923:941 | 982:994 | 5.9 km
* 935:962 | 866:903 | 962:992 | 8.6 km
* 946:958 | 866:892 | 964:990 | 5.0 km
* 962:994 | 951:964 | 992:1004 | -3.7 km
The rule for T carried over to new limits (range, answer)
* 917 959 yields 58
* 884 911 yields 63.9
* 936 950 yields 43.7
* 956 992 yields 66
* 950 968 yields 54.6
